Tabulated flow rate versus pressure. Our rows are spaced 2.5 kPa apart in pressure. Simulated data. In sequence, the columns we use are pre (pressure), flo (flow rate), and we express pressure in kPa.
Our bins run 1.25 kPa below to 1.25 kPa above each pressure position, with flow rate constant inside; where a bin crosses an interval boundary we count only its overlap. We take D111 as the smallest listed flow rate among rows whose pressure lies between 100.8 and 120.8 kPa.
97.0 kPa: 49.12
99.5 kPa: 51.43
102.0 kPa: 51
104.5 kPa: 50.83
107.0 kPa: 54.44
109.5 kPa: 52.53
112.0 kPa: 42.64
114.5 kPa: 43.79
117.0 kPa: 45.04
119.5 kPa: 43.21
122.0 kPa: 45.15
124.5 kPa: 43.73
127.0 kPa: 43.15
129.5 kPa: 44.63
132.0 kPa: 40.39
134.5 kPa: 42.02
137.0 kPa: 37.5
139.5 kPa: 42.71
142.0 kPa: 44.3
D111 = 42.64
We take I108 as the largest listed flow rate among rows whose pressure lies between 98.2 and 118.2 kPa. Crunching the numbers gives 54.44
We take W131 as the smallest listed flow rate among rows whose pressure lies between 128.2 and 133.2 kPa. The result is 40.39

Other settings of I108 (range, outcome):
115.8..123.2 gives 45.15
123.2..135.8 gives 44.63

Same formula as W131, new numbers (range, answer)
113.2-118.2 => 43.79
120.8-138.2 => 37.5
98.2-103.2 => 51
